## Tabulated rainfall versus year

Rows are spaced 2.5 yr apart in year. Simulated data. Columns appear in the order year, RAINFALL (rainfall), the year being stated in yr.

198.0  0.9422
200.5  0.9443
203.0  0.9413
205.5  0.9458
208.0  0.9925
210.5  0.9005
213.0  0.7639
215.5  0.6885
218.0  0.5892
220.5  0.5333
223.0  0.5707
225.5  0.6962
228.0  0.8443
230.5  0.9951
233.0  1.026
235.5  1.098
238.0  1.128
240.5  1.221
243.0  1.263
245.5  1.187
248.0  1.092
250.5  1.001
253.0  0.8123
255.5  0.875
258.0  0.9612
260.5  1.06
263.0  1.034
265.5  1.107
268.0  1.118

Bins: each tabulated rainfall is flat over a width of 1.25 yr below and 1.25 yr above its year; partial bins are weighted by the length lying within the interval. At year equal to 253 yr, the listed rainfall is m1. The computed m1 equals 0.8123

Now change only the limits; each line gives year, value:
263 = 1.034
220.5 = 0.5333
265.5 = 1.107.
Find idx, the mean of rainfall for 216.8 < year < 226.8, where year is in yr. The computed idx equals 0.599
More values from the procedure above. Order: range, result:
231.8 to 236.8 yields 1.06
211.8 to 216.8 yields 0.724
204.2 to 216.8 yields 0.858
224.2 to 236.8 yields 0.931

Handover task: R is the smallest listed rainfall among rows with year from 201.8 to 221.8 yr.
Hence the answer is 0.5333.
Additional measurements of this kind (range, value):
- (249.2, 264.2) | 0.8123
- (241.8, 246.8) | 1.187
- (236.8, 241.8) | 1.128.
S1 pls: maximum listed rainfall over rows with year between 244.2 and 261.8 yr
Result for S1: 1.187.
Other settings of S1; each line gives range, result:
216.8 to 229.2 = 0.8443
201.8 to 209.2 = 0.9925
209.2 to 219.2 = 0.9005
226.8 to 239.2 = 1.128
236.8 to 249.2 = 1.263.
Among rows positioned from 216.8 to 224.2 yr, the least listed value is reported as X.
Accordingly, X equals 0.5333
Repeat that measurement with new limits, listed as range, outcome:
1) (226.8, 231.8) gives 0.8443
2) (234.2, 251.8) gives 1.001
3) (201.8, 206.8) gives 0.9413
